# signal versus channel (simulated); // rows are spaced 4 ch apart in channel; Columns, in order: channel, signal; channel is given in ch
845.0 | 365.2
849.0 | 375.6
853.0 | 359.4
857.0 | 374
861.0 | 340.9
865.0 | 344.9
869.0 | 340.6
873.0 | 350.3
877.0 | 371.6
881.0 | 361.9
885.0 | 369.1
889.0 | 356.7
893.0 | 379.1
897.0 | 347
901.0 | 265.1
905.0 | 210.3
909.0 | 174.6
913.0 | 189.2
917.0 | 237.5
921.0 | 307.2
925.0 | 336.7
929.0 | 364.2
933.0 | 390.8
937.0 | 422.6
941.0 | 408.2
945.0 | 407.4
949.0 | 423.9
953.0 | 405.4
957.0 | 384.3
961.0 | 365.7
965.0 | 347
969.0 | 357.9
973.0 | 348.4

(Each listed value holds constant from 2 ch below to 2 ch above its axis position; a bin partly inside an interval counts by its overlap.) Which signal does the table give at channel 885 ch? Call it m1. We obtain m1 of 369.1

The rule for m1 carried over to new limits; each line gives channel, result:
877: 371.6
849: 375.6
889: 356.7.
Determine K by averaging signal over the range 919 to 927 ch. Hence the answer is 322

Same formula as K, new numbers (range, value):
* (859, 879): 350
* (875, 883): 367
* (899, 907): 238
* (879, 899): 363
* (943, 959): 405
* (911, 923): 245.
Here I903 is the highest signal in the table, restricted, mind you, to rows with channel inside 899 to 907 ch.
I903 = 265.1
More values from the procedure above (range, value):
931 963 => 423.9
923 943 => 422.6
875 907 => 379.1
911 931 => 364.2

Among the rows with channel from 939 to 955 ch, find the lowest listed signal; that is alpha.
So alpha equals 405.4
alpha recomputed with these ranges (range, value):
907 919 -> 174.6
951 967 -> 347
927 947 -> 364.2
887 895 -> 356.7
